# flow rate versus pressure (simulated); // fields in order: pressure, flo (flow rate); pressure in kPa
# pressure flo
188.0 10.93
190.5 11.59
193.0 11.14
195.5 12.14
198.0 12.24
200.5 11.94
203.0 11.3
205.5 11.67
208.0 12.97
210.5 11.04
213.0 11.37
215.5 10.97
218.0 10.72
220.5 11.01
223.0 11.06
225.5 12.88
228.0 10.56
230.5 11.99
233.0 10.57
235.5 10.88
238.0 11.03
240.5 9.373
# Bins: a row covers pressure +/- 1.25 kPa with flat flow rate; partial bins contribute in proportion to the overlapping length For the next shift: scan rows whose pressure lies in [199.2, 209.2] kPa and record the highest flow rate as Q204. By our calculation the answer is 12.97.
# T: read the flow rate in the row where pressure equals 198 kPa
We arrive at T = 12.24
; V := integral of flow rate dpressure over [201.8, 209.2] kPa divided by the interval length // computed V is 12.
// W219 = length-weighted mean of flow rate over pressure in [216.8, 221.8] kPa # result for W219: 10.9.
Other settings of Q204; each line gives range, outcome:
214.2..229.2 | 12.88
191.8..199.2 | 12.24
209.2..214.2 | 11.37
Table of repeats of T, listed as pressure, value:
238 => 11.03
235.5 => 10.88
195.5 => 12.14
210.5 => 11.04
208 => 12.97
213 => 11.37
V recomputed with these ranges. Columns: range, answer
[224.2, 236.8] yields 11.4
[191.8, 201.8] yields 11.9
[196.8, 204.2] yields 11.8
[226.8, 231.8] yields 11.3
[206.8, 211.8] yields 12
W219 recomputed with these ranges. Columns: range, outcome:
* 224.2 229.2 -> 11.7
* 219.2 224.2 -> 11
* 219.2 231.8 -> 11.5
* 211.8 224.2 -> 11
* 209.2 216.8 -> 11.1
